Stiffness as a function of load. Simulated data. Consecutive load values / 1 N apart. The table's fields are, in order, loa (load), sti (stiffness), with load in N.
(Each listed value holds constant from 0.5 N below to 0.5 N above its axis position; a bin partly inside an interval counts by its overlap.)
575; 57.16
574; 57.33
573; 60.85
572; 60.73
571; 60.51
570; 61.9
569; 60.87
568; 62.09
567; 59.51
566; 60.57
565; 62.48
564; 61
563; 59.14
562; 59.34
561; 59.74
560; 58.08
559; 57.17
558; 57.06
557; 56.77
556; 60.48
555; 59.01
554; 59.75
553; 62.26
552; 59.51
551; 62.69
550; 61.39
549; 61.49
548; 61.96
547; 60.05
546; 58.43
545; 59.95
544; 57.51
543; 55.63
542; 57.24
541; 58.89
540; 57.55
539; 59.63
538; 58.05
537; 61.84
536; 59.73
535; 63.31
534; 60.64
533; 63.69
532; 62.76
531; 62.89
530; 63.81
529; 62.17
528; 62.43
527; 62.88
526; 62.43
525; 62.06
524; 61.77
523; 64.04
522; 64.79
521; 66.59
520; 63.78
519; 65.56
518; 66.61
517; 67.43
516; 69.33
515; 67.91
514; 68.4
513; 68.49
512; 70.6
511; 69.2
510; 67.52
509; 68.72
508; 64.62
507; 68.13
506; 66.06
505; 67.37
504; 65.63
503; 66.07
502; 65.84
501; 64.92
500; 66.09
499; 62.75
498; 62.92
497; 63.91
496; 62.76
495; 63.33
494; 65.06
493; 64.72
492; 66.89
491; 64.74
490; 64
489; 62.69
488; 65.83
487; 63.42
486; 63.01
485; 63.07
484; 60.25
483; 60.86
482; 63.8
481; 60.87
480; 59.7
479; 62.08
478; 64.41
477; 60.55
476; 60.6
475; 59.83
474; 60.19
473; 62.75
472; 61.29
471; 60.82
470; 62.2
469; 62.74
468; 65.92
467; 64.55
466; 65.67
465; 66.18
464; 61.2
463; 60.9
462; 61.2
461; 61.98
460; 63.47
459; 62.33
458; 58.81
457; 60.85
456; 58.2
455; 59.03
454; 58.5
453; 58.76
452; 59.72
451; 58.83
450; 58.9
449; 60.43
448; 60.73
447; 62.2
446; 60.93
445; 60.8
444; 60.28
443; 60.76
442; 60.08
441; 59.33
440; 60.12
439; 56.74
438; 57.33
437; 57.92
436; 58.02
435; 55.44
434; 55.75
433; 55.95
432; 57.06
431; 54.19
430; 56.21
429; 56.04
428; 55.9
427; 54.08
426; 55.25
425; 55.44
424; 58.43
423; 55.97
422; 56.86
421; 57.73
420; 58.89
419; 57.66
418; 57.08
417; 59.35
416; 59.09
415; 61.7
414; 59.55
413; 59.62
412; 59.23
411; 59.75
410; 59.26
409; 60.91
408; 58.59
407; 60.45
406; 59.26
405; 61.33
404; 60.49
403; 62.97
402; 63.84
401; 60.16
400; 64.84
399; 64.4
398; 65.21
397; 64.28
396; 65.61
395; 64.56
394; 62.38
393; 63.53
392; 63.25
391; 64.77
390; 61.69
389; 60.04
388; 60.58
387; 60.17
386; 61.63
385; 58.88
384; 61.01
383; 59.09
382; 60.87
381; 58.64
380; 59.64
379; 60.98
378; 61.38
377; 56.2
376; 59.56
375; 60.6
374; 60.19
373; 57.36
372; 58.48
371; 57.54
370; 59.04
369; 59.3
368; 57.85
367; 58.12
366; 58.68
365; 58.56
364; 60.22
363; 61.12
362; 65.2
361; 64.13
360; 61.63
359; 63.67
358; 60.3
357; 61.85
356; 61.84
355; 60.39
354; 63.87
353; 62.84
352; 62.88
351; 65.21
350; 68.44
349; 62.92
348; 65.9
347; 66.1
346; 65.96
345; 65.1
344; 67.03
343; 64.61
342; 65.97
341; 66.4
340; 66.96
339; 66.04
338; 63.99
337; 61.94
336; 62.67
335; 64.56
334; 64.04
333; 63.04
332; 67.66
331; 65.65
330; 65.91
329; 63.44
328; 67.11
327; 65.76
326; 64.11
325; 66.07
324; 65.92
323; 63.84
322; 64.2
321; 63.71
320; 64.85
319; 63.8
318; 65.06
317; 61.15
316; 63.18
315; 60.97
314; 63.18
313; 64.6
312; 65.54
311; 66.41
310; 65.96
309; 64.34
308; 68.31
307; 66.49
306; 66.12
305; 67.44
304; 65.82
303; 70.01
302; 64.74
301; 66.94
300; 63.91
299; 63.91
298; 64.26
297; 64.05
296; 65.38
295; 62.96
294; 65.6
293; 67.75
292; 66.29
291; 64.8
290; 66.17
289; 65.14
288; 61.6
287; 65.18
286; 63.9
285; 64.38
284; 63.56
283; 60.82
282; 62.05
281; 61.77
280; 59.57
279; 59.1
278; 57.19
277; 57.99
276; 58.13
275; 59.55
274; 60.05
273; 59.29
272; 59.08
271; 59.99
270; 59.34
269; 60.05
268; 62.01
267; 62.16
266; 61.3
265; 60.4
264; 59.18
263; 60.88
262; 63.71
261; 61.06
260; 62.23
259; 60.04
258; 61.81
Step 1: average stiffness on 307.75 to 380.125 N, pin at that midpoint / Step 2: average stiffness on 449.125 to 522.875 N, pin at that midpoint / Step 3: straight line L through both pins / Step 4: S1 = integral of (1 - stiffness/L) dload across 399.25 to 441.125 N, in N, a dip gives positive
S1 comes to 3.28 N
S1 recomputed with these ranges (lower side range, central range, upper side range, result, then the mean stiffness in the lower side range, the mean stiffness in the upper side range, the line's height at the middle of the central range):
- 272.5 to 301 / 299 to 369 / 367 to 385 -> -3.8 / 62.7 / 59.2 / 60.9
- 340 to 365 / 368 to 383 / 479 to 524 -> 1.1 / 63.9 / 65.1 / 64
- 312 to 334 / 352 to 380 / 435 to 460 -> 1.0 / 64.5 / 59.6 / 62.8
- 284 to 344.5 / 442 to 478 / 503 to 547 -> 1.6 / 65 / 63.6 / 64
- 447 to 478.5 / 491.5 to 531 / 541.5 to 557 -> -3.3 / 61.4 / 59.7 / 60.4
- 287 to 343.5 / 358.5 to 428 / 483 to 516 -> 5.3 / 65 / 65.5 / 65.2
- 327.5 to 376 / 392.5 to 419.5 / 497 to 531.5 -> 1.1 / 62.9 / 65.6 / 63.8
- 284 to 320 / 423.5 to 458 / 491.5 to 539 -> 3.5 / 65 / 64.8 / 64.8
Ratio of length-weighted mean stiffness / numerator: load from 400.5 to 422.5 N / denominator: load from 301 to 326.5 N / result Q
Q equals 0.9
